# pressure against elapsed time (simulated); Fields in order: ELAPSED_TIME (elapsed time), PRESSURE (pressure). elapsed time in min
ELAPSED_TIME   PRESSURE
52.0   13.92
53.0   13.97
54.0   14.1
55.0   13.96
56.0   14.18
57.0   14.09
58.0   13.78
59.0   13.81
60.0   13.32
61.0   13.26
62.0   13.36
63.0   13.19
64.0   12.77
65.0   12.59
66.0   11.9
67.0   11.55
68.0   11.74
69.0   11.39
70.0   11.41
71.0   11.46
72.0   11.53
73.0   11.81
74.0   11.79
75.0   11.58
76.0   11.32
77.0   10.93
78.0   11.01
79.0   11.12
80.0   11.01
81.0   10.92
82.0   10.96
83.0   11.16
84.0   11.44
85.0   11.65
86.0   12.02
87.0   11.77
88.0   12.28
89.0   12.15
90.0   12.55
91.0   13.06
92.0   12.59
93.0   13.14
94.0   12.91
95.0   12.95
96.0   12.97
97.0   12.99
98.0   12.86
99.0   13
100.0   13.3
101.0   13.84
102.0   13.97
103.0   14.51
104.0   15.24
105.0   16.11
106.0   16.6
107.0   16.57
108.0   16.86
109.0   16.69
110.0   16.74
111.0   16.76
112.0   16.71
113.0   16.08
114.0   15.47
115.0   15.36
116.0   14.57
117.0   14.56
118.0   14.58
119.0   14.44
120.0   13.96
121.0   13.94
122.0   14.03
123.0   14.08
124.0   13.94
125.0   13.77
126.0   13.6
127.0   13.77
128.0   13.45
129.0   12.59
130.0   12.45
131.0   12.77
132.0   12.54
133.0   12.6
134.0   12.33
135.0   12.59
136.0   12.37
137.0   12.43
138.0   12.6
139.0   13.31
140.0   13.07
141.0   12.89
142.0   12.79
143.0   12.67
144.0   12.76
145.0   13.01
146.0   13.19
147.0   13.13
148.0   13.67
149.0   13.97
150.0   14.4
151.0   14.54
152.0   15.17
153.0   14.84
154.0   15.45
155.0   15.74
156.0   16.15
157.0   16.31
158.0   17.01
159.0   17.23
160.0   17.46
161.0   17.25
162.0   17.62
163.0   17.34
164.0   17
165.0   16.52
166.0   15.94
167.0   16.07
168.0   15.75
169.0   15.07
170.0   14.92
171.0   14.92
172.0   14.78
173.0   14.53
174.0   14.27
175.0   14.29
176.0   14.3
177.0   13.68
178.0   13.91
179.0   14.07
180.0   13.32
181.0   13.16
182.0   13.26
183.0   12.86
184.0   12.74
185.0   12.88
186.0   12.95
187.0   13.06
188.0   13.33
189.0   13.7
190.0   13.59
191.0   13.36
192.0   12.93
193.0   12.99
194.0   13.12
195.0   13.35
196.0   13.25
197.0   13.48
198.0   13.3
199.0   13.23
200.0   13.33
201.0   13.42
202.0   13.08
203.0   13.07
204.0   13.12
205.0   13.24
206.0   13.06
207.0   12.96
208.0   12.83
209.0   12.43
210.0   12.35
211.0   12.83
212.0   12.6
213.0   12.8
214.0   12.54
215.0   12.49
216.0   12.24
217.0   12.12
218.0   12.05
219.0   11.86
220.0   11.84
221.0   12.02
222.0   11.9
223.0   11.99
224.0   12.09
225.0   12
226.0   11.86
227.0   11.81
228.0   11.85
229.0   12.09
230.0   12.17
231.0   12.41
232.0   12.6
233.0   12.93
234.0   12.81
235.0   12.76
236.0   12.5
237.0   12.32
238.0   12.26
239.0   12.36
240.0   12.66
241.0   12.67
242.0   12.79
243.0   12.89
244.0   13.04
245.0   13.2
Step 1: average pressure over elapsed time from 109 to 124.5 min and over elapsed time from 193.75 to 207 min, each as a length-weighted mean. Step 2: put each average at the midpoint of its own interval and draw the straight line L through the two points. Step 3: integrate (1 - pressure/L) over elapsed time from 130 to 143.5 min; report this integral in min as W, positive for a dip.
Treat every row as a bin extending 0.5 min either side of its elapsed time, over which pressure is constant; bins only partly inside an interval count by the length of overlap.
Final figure 1.8 min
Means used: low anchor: 15.1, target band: 12.7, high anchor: 13.2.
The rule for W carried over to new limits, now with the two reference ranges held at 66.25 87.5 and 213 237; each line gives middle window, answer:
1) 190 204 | -1.34 min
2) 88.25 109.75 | -4.68 min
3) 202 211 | -0.57 min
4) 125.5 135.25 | -0.97 min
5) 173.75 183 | -1.37 min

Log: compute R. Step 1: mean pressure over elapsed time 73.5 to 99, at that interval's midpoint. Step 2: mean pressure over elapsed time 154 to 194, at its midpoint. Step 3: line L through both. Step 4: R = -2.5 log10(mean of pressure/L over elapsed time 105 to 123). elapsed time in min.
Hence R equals -0.204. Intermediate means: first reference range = 12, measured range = 15.5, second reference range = 14.8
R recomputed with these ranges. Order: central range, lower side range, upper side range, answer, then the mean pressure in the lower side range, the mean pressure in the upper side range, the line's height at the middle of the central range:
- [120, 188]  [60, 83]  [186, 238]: -0.15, 11.8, 12.7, 12.3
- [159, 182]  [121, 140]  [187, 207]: -0.16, 13.1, 13.2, 13.2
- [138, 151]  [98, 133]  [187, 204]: 0.07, 14.6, 13.3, 14.1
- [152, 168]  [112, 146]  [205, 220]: -0.24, 13.5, 12.5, 13.2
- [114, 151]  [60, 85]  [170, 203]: -0.06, 11.7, 13.5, 12.7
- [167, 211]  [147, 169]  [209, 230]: 0.04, 15.9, 12.2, 14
